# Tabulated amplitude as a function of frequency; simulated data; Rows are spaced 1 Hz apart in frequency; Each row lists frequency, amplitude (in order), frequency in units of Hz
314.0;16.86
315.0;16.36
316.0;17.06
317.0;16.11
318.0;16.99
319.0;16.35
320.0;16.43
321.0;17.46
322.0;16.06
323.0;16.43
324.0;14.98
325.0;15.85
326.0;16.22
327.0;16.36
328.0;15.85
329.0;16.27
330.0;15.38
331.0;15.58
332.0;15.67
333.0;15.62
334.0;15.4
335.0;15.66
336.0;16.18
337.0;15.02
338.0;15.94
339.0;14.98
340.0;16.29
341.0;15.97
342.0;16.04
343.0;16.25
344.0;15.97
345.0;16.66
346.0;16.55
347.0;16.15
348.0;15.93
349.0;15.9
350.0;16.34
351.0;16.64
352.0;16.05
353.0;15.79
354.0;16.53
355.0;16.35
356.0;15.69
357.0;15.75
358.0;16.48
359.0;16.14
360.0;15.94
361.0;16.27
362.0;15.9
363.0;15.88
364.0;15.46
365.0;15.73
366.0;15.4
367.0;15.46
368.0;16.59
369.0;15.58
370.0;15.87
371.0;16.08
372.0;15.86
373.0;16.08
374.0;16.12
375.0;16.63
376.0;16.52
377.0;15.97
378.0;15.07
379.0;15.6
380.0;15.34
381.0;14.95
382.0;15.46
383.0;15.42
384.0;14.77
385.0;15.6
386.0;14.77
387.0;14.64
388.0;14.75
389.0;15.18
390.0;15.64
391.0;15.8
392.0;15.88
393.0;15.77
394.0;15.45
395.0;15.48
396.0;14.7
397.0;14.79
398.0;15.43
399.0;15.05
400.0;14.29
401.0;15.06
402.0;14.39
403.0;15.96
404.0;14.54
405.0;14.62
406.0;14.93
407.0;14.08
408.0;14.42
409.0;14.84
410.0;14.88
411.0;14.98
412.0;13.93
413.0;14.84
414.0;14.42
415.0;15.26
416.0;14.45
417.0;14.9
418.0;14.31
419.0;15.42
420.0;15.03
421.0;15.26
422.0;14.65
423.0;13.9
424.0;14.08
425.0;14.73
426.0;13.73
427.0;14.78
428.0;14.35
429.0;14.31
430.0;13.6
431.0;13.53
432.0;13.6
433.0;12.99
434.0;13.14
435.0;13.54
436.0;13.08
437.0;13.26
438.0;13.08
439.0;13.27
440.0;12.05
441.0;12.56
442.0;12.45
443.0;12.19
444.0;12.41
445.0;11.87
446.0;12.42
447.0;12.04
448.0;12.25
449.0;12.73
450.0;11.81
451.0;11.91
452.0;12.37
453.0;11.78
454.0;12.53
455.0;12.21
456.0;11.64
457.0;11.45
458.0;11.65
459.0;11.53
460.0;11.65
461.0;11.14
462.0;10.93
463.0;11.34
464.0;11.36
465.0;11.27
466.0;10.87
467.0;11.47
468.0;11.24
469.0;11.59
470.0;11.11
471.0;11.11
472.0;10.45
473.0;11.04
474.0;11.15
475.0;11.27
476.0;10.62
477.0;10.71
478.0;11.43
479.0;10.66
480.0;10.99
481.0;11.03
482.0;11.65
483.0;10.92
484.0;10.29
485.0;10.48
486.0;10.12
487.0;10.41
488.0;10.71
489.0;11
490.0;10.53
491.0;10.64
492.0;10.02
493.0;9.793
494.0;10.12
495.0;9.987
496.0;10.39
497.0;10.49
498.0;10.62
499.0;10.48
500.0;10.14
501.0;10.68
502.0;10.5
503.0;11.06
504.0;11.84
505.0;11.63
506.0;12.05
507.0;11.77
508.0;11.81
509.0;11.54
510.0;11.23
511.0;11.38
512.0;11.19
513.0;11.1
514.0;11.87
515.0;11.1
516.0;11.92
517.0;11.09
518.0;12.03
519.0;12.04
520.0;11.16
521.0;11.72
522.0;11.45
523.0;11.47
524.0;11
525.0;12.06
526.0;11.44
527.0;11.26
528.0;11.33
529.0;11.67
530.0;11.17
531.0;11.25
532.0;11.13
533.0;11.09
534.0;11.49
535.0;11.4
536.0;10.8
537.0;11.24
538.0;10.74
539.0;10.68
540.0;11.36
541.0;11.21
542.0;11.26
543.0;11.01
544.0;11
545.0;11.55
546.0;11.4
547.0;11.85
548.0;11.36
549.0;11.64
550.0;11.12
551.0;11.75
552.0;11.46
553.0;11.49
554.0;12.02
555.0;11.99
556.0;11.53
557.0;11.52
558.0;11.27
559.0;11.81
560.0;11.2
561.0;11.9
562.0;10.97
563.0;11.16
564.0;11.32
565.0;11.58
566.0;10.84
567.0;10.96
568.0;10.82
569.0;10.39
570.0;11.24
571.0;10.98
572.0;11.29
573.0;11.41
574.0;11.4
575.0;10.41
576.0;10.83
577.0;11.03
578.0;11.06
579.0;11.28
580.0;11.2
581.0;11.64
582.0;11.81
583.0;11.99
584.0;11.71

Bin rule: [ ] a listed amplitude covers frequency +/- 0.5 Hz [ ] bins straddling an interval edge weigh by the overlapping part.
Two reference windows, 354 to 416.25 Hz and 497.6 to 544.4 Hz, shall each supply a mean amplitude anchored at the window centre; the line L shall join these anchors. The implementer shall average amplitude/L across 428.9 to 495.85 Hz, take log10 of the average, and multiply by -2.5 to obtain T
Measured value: 0.13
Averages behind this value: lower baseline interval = 15.4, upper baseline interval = 11.3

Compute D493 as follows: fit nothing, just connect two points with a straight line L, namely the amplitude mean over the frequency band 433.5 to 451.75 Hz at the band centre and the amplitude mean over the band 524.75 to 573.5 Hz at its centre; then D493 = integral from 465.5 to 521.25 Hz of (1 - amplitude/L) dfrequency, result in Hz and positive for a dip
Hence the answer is 4.5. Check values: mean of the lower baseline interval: 12.6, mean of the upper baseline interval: 11.3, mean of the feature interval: 11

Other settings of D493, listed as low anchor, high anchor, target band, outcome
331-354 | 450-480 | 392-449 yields -4.6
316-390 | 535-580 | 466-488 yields 3.6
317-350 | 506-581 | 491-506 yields 2.1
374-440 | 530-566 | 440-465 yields 3.1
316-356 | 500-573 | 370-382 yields -0.6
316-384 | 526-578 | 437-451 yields 1.4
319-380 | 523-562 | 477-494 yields 2.8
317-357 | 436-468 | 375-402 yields -2.0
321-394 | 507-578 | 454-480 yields 3.8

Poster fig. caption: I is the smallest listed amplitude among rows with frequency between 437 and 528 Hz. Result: 9.793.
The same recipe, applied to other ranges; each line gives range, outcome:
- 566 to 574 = 10.39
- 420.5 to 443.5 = 12.05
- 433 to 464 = 10.93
